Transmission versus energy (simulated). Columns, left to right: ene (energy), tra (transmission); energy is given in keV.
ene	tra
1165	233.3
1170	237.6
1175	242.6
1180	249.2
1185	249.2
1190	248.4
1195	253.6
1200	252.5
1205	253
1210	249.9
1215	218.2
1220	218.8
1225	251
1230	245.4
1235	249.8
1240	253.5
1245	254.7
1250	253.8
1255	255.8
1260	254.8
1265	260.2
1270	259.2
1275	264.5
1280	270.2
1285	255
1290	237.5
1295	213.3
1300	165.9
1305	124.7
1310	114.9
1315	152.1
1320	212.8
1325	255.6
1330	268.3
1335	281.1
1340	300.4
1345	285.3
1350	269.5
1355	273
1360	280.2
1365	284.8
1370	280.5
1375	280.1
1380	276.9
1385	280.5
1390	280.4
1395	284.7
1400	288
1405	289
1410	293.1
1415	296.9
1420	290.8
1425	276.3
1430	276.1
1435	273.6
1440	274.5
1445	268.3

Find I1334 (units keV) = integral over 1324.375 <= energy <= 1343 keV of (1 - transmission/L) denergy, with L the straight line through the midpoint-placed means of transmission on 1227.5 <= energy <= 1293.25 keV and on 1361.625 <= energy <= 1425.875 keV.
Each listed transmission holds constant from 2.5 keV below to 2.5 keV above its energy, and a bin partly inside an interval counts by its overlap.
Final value -0.5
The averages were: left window 254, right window 285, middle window 279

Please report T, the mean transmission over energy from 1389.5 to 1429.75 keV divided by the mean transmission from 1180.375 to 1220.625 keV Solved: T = 1.17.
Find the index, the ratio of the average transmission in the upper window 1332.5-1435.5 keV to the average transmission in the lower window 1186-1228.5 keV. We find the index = 1.16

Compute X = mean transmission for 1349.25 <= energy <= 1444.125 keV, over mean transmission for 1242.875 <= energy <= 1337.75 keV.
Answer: 1.23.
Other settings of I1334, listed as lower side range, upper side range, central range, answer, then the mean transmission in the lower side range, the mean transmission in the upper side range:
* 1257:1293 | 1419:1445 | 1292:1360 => 9.6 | 257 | 277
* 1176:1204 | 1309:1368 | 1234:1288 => -1.4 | 250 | 252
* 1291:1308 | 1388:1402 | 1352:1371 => -2.6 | 173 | 284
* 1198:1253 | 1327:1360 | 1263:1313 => 8.9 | 246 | 279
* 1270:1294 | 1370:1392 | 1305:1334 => 7.3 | 254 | 280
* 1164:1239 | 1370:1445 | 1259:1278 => -0.3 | 244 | 282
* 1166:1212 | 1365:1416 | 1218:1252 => 1.2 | 248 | 285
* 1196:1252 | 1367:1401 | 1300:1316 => 7.9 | 246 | 281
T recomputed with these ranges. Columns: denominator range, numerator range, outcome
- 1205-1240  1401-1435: 1.19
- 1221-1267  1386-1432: 1.14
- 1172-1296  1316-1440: 1.11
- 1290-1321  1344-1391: 1.66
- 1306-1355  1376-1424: 1.21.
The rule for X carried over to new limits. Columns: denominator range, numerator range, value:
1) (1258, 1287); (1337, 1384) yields 1.08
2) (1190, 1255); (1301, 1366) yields 0.96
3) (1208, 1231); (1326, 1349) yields 1.19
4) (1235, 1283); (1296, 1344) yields 0.82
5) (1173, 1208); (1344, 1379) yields 1.12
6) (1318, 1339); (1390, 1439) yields 1.10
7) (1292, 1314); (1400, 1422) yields 1.87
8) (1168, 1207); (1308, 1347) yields 0.94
